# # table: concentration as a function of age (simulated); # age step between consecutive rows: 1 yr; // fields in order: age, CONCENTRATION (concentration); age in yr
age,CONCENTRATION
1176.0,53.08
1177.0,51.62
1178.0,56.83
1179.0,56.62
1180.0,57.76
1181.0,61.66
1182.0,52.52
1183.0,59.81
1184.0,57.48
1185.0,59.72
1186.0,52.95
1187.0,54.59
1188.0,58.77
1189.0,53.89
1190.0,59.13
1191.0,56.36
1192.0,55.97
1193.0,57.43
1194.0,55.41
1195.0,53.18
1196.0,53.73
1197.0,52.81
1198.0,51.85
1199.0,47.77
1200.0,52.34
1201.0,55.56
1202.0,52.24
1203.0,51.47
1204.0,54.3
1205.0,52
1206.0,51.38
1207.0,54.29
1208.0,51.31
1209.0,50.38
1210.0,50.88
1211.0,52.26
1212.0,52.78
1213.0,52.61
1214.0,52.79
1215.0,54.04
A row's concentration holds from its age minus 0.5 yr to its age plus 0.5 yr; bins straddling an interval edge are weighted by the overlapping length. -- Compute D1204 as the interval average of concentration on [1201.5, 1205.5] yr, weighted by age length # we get 52.5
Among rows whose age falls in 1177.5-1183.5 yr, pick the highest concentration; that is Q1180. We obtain 61.66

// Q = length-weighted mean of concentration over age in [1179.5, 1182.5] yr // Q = 57.3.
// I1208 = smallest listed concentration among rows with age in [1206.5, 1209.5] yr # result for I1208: 50.38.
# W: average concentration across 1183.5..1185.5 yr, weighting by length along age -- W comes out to 58.6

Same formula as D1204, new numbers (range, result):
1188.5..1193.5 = 56.6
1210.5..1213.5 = 52.6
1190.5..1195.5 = 55.7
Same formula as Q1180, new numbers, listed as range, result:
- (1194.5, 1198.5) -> 53.73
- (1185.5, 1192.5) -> 59.13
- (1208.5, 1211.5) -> 52.26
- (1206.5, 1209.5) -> 54.29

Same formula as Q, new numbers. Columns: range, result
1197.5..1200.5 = 50.7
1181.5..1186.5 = 56.5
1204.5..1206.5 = 51.7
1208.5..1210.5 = 50.6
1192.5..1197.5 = 54.5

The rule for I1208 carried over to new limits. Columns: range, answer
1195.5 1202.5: 47.77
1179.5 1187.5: 52.52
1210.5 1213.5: 52.26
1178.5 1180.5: 56.62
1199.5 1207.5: 51.38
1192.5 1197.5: 52.81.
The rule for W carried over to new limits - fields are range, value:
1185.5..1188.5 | 55.4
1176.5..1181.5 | 56.9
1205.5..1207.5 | 52.8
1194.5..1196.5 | 53.5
